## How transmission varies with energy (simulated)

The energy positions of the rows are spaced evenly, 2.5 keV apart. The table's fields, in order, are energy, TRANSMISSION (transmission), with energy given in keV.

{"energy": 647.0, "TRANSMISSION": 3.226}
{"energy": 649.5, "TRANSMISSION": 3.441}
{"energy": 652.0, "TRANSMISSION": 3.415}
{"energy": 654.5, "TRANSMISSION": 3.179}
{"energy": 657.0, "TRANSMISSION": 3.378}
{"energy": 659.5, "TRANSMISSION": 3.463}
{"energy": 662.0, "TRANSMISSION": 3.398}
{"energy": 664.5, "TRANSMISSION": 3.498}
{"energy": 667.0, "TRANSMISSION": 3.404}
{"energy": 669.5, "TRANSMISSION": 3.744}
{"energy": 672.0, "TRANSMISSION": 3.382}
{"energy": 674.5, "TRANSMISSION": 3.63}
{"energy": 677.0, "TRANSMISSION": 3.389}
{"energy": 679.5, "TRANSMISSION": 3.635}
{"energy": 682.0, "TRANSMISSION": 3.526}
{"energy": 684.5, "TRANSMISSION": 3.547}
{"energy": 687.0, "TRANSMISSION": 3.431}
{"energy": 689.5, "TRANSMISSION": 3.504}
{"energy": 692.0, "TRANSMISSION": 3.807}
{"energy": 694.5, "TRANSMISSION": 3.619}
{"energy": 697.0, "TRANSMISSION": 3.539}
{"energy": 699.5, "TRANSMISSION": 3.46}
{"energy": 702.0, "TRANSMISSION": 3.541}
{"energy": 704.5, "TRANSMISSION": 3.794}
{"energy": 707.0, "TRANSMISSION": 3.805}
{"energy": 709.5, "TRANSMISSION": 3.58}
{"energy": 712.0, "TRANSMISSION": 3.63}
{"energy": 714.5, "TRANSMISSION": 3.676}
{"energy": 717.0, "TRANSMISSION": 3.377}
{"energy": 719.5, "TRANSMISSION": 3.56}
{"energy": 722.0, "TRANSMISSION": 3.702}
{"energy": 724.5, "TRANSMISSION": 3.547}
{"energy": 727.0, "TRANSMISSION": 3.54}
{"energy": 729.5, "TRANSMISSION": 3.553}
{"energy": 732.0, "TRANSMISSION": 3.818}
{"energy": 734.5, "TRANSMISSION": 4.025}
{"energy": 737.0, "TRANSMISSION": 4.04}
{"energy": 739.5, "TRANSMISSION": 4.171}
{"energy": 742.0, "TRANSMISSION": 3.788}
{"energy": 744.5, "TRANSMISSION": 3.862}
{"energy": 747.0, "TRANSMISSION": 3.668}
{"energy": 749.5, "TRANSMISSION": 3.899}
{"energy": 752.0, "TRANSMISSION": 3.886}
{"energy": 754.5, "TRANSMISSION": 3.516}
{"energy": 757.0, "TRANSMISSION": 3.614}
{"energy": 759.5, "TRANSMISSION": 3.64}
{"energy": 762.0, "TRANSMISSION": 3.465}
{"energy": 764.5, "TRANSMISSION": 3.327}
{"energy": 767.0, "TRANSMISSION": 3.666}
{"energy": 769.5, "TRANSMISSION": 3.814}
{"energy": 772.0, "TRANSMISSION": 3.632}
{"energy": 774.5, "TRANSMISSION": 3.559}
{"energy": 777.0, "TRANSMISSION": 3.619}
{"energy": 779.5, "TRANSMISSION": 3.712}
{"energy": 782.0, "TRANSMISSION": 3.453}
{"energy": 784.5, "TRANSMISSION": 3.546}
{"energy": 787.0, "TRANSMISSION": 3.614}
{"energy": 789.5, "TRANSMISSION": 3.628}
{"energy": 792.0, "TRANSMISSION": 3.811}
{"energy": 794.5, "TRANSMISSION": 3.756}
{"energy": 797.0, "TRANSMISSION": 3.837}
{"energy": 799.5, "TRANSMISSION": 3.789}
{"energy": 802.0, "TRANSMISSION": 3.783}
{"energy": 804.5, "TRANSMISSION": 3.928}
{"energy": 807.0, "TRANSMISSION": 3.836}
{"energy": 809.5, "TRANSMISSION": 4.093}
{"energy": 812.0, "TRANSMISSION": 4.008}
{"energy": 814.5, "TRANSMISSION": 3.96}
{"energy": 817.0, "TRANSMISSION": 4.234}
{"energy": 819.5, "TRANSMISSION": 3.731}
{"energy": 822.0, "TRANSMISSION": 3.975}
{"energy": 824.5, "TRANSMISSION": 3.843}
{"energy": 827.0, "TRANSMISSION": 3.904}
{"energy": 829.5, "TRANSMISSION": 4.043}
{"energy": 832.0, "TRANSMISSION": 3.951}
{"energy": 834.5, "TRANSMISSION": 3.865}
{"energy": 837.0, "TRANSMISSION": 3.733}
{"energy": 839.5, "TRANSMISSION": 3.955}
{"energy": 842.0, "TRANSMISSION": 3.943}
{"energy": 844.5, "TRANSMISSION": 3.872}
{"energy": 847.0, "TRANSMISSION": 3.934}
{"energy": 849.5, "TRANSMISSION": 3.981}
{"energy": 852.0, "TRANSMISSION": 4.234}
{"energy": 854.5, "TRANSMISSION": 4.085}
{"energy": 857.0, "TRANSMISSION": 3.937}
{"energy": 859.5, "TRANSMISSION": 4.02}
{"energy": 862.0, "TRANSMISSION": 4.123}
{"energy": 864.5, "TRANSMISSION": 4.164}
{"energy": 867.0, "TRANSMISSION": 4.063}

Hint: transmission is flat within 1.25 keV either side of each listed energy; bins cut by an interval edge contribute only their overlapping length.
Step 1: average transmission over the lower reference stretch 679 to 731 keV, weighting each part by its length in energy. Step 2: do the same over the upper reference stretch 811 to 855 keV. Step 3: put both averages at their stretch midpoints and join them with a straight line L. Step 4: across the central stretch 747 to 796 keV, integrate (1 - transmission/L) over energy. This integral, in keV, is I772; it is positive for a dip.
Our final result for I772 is 1.8 keV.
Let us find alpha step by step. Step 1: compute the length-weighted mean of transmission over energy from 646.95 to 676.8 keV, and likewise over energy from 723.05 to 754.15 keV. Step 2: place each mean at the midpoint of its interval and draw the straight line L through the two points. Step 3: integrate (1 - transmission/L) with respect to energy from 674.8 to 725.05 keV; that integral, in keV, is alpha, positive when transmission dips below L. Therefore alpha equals 0.5 keV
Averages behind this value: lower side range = 3.44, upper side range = 3.81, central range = 3.58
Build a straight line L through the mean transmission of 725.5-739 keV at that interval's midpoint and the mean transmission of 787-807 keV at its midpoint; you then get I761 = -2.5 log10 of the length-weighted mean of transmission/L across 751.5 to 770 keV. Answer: 0.059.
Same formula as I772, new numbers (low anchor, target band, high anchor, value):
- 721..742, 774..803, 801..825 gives 1.66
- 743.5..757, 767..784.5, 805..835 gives 0.90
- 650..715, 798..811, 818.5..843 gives -0.19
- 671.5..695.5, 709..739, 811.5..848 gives -0.24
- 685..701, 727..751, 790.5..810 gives -1.12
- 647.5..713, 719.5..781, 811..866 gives 0.27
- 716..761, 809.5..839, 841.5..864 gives 0.08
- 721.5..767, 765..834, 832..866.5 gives 1.15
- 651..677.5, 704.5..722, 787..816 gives -0.17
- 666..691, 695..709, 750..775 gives -0.29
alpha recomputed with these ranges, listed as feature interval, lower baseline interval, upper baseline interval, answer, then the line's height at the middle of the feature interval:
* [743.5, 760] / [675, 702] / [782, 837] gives -0.1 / 3.71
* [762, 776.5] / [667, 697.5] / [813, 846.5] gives 0.7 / 3.77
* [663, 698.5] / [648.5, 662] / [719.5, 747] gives -0.4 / 3.51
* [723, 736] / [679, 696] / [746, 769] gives -0.3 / 3.61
